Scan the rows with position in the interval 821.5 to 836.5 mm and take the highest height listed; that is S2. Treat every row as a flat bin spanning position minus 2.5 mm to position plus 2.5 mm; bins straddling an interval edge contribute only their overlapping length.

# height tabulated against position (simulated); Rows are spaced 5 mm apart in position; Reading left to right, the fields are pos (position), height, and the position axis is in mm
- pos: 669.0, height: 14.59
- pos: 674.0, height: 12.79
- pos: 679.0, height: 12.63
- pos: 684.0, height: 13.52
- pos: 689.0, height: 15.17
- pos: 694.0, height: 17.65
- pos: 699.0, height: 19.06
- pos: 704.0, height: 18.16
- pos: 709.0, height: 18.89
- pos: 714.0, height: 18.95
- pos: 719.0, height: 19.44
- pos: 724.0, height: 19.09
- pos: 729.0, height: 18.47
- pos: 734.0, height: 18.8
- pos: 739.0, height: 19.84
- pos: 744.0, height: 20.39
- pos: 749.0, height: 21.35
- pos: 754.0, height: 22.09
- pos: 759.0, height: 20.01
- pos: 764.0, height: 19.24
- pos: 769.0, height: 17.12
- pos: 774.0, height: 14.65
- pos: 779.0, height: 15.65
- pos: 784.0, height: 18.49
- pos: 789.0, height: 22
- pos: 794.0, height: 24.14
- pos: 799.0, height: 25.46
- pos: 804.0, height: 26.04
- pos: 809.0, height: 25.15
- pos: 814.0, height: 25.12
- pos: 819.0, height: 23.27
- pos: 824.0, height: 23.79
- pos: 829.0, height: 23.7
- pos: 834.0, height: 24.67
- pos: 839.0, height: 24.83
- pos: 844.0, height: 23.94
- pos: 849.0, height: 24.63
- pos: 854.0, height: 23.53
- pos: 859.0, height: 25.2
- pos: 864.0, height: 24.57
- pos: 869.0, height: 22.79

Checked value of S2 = 24.67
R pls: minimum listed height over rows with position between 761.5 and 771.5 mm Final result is 17.12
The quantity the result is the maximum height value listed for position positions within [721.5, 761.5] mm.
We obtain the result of 22.09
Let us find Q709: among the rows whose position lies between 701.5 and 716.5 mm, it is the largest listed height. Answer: 18.95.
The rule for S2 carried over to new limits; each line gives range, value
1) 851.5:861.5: 25.2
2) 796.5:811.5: 26.04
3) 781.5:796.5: 24.14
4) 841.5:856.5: 24.63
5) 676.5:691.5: 15.17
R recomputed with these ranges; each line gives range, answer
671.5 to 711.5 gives 12.63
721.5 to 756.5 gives 18.47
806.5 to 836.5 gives 23.27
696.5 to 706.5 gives 18.16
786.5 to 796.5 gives 22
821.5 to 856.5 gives 23.53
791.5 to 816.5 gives 24.14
